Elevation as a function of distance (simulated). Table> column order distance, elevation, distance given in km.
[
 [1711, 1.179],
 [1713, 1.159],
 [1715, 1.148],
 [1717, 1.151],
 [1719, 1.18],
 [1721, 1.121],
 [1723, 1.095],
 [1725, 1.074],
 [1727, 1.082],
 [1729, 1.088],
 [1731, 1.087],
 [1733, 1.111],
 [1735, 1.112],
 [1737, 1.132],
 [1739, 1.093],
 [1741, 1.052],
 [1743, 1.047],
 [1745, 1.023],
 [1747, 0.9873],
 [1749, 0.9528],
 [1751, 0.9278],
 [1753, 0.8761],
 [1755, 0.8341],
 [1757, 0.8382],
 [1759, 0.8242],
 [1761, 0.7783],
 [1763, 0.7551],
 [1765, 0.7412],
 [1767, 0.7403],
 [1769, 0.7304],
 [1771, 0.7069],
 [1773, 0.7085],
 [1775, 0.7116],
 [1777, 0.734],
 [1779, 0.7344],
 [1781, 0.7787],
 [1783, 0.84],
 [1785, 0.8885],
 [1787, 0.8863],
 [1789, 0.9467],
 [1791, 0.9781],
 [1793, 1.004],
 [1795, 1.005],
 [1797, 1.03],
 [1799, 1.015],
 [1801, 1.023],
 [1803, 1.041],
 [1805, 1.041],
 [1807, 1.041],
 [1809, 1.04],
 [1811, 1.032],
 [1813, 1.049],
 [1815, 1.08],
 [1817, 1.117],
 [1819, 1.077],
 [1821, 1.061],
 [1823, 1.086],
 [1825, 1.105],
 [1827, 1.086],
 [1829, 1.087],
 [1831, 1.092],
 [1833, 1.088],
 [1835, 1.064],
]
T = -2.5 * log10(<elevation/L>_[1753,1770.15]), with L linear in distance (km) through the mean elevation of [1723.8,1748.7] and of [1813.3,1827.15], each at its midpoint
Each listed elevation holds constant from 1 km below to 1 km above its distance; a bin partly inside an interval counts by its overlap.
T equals 0.34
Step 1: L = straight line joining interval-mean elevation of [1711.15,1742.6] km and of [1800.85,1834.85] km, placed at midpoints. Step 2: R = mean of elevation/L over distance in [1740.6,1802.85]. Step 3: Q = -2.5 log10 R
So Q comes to 0.24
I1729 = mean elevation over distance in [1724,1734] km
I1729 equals 1.09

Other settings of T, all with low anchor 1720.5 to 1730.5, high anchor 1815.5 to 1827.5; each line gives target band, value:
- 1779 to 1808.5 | 0.14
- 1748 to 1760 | 0.24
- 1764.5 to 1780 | 0.44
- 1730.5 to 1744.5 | 0.00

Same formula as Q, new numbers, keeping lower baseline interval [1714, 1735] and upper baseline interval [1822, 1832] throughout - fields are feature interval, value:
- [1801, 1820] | 0.04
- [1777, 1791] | 0.28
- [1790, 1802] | 0.09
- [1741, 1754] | 0.14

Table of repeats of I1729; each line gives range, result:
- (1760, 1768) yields 0.754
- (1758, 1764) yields 0.786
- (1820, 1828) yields 1.08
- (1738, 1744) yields 1.06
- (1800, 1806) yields 1.03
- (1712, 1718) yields 1.15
